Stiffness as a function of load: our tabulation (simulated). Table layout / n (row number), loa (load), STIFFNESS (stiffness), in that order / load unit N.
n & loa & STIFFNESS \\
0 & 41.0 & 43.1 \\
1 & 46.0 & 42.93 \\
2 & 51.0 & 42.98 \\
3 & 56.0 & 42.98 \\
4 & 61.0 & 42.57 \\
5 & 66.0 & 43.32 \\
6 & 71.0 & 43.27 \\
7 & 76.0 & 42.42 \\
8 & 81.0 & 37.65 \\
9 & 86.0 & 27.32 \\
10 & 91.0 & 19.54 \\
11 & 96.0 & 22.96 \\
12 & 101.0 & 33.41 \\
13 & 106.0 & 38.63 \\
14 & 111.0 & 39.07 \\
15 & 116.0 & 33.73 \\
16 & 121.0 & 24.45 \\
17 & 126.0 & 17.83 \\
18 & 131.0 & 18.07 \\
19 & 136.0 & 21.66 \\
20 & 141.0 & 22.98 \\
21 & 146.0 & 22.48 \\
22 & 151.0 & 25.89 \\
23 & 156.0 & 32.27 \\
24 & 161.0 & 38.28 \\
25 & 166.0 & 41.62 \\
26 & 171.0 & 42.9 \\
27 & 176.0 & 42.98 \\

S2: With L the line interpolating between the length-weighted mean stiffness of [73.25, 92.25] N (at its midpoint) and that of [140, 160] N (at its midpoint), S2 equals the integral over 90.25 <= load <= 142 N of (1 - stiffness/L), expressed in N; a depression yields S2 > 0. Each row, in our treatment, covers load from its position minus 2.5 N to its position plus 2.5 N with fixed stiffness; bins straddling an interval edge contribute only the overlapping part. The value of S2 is 5.3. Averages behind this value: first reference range 32.7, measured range 26.9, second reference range 27.1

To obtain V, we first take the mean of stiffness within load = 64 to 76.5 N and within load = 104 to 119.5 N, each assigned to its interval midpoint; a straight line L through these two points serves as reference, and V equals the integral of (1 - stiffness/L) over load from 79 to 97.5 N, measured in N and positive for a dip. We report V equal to 6.2 N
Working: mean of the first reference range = 43.1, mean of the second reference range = 36.3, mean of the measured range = 26.8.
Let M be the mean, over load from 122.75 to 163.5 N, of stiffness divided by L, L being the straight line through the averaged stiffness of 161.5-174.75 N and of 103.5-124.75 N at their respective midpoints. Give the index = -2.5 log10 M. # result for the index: 0.46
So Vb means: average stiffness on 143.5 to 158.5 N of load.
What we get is 26.9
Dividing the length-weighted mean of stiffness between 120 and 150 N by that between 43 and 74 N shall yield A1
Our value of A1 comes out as 0.50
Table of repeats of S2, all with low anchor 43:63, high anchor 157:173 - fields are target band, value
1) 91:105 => 4.68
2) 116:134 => 8.34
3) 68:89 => 2.43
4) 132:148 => 7.36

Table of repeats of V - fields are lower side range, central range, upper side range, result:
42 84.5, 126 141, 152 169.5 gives 7.1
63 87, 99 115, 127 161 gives -2.1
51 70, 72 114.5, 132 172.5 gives 5.9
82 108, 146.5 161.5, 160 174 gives 3.5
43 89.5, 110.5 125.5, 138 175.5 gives 2.7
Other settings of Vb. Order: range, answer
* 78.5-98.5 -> 26.9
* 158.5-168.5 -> 40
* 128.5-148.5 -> 21.3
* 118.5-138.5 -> 20.5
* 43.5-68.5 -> 43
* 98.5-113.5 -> 37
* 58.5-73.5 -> 43.1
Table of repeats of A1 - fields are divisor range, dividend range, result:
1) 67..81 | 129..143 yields 0.50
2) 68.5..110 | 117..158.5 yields 0.71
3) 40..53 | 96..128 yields 0.72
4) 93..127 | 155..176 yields 1.31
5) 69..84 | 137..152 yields 0.58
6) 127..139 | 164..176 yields 2.15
